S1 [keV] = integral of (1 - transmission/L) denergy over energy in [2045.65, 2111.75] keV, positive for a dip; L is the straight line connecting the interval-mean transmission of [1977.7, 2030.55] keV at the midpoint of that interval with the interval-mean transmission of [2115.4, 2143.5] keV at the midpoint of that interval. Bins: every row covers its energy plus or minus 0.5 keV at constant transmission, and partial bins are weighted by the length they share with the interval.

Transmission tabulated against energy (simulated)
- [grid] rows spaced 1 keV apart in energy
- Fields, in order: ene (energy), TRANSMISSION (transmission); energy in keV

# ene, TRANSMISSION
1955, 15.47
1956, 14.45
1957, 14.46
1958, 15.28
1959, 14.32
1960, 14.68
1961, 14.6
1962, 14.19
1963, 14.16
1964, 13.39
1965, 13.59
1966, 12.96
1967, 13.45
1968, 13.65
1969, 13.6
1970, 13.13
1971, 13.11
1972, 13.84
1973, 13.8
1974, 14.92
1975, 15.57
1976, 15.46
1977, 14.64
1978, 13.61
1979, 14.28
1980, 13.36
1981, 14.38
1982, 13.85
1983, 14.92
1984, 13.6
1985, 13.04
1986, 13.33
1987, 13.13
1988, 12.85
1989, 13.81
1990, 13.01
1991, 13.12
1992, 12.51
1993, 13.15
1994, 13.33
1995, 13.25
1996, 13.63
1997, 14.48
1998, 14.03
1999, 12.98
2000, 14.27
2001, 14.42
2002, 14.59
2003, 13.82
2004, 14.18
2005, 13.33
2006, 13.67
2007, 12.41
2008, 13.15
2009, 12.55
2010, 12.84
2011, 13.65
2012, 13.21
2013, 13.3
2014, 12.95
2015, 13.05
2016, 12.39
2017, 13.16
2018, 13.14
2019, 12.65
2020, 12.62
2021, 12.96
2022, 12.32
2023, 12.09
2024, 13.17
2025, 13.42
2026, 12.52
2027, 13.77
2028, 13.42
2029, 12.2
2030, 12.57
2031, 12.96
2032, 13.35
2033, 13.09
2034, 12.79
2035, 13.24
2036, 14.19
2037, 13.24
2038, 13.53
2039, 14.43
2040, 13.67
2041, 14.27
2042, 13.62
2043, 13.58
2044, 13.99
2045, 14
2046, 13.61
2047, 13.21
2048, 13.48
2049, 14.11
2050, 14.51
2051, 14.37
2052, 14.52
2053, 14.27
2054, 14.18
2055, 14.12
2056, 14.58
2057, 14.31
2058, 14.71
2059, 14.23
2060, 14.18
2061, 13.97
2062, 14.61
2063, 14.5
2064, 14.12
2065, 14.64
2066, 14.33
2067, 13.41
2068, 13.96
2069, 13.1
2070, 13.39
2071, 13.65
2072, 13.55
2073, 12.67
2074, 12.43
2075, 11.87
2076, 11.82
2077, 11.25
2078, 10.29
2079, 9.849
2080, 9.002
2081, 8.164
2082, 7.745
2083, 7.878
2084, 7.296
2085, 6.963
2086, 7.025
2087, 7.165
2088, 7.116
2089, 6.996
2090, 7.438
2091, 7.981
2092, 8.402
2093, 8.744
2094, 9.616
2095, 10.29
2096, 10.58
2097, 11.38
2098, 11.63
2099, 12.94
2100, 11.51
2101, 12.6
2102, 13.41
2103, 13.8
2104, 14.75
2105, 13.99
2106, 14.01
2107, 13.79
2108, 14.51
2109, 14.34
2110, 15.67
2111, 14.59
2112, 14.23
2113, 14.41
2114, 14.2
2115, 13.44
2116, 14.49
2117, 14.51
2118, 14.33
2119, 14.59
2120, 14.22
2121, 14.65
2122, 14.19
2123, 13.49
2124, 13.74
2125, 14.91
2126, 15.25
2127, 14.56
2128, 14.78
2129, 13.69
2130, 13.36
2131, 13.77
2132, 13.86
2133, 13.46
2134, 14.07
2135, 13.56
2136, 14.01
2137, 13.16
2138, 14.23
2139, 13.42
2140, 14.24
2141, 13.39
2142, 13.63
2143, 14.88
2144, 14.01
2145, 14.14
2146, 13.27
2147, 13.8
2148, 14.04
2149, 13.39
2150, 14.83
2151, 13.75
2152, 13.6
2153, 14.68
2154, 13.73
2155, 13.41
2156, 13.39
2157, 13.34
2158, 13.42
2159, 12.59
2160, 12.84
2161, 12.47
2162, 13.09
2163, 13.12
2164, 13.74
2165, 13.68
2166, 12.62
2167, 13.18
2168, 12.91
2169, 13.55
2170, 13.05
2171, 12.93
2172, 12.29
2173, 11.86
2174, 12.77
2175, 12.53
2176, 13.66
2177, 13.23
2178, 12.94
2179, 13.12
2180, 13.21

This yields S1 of 7.8 keV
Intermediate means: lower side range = 13.3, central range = 12.1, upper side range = 14.1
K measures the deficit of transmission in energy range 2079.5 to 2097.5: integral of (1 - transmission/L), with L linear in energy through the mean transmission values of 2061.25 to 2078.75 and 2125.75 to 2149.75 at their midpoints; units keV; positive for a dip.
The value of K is 6.8 keV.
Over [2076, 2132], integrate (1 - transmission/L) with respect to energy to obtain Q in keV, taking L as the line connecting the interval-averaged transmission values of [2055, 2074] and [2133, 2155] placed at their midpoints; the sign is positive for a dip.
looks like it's 7.8 keV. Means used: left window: 14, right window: 13.9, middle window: 12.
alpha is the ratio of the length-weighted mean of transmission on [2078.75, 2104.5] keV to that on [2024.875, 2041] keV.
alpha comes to 0.7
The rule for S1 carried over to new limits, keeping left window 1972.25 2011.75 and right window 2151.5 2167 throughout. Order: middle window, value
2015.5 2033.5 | 1.0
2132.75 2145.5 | -0.5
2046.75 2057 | -0.5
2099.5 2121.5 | -1.1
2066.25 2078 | 0.7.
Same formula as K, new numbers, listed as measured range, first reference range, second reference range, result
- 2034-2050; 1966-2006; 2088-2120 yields -0.74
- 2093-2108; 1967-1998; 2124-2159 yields 1.58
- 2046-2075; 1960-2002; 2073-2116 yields -4.86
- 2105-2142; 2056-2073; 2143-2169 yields -1.20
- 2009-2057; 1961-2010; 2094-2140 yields 1.01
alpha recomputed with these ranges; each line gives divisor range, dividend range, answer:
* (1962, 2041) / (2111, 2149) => 1.04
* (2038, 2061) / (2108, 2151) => 1.00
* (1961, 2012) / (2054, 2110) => 0.86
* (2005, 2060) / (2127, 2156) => 1.03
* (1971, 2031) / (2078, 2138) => 0.91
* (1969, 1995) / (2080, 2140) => 0.90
